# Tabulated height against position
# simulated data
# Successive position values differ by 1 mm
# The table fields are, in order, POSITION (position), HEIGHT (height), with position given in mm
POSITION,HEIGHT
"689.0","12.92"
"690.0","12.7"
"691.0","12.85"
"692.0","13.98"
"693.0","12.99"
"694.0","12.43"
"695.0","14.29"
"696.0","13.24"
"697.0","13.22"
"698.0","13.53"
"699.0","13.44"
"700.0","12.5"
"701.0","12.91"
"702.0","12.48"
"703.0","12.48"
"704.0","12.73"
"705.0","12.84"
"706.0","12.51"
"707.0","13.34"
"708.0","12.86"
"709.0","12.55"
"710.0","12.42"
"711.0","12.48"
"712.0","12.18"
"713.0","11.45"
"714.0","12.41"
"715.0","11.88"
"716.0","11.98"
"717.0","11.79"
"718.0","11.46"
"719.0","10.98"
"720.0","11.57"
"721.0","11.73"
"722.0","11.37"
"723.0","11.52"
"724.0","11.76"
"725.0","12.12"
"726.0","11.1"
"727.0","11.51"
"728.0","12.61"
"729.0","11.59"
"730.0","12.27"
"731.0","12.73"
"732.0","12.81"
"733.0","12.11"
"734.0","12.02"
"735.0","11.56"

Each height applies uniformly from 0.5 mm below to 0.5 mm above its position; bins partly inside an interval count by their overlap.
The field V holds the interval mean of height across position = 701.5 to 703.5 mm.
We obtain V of 12.5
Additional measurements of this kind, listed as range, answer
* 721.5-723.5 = 11.4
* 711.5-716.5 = 12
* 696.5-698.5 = 13.4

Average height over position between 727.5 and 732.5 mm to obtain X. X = 12.4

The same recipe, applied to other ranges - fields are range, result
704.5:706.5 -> 12.7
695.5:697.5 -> 13.2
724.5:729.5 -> 11.8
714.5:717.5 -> 11.9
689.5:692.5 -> 13.2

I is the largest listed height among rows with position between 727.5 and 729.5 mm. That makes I 12.61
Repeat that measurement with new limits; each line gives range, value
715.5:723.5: 11.98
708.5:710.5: 12.55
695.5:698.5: 13.53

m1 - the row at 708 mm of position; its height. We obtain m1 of 12.86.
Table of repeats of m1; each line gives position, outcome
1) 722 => 11.37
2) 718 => 11.46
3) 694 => 12.43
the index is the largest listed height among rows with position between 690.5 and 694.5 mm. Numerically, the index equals 13.98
